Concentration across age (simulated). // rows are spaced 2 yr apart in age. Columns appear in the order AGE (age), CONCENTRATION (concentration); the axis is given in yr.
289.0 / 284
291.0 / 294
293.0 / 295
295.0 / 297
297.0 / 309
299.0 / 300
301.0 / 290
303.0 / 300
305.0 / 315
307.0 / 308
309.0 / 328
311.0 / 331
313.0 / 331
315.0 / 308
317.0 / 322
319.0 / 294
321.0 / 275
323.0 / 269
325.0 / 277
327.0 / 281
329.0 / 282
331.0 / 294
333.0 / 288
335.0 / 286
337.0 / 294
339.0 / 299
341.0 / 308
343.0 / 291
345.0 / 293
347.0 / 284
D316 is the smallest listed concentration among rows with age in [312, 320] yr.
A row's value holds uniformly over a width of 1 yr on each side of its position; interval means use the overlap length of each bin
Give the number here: 294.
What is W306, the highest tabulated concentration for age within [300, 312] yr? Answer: 331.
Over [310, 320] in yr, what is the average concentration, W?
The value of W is 317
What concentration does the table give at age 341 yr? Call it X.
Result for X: 308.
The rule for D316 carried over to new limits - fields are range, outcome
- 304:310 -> 308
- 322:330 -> 269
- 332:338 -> 286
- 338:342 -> 299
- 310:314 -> 331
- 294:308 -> 290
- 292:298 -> 295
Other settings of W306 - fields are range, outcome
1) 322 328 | 281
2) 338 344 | 308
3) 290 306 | 315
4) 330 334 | 294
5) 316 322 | 322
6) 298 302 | 300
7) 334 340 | 299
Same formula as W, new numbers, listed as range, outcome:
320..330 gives 277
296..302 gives 300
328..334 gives 288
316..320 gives 308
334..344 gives 296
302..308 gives 308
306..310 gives 318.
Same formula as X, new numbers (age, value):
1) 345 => 293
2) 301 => 290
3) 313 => 331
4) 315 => 308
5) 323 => 269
